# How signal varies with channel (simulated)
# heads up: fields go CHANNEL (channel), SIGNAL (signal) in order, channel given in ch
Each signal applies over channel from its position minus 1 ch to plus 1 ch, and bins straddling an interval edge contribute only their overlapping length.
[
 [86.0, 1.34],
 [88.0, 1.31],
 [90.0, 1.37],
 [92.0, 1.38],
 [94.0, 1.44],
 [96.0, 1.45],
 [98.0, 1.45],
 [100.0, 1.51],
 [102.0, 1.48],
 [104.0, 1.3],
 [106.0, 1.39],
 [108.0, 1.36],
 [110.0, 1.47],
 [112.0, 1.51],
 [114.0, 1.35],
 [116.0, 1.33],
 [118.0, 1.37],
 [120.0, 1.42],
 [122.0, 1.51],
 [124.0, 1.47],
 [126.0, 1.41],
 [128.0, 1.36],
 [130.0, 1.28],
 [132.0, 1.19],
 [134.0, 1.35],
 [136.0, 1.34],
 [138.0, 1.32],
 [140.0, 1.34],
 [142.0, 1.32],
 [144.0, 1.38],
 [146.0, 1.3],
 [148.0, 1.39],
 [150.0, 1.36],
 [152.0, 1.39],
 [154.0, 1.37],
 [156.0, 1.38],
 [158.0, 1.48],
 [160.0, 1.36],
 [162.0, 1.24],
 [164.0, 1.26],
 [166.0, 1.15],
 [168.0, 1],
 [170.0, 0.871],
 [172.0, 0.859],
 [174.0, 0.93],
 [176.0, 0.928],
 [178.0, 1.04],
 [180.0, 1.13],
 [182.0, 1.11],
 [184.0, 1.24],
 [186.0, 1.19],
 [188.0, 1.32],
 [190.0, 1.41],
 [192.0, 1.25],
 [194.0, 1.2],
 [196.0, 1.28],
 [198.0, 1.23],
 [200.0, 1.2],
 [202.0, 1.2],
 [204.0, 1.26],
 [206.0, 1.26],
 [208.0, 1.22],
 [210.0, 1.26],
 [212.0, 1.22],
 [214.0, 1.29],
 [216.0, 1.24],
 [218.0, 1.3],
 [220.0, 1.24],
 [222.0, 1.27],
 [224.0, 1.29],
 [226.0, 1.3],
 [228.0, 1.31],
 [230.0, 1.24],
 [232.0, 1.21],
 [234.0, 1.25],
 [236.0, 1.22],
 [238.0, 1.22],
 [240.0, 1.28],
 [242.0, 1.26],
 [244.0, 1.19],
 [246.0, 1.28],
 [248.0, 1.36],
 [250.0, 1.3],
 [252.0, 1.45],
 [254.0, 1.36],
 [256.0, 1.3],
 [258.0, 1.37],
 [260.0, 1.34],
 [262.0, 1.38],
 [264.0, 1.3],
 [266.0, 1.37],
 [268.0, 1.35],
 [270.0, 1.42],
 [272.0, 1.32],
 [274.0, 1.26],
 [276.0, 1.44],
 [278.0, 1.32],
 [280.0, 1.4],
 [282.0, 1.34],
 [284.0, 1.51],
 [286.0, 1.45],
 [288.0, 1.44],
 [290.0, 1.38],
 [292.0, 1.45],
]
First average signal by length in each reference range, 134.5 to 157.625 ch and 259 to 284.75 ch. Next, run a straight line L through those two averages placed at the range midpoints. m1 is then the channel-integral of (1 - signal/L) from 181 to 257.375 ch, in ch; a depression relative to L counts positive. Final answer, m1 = 5.5 ch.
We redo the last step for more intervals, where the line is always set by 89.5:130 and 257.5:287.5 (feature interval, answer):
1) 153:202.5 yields 7.5 ch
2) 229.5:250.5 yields 1.9 ch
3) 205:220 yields 1.4 ch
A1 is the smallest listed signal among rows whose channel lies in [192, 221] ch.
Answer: 1.2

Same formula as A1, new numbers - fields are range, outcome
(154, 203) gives 0.859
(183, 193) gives 1.19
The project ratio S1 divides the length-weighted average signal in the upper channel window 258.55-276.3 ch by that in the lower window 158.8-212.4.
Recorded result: 1.2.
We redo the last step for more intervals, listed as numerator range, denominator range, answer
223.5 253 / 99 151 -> 0.93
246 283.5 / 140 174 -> 1.08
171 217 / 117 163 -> 0.87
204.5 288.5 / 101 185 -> 1.02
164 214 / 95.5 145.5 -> 0.84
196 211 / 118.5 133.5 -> 0.90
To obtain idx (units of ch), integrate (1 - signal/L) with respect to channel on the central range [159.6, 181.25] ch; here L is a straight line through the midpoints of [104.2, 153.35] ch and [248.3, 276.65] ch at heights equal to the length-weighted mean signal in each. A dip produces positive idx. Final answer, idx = 4.8 ch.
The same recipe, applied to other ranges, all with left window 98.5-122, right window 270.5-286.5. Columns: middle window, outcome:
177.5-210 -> 3.98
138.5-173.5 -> 3.65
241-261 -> 0.92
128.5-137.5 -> 0.72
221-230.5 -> 0.72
